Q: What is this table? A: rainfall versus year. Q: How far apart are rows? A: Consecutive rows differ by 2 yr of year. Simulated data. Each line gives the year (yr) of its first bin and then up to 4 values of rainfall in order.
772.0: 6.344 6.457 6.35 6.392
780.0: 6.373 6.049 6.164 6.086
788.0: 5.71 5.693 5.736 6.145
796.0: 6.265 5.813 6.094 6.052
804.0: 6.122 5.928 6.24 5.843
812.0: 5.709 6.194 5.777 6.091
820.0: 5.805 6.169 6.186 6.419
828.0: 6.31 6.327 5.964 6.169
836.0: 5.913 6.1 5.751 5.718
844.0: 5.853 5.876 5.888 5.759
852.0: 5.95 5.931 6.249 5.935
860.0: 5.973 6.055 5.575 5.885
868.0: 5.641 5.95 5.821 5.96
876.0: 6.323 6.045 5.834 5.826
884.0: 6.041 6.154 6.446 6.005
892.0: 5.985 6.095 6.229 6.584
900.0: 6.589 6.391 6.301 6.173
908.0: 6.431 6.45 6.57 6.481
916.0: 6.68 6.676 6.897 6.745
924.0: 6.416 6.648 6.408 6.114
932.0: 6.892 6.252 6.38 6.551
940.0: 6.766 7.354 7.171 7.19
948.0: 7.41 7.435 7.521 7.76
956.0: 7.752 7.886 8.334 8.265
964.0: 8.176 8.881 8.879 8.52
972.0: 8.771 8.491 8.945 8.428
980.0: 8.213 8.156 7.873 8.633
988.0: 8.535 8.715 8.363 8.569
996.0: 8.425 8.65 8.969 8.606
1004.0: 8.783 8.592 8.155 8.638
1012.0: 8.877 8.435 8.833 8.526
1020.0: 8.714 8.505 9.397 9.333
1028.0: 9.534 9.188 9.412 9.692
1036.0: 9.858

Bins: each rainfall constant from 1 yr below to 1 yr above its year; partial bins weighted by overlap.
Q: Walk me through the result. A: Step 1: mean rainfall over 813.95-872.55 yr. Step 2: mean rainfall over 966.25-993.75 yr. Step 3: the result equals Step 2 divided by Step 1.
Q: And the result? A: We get 1.43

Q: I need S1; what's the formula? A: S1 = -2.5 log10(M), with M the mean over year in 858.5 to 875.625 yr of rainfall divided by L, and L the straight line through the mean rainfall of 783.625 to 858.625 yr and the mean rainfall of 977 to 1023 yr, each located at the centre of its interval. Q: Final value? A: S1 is 0.13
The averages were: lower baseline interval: 6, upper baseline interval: 8.53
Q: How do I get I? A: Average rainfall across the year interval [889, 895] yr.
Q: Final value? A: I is 6.03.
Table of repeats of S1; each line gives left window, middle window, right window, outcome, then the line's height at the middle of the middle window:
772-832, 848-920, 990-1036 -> 0.165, 7.16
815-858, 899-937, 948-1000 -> 0.137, 7.38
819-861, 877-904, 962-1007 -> 0.120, 6.9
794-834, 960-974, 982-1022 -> -0.060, 8.1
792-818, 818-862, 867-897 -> 0.000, 6.01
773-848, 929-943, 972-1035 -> 0.177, 7.78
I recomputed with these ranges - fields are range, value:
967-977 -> 8.72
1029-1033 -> 9.3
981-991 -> 8.38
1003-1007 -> 8.69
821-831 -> 6.28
